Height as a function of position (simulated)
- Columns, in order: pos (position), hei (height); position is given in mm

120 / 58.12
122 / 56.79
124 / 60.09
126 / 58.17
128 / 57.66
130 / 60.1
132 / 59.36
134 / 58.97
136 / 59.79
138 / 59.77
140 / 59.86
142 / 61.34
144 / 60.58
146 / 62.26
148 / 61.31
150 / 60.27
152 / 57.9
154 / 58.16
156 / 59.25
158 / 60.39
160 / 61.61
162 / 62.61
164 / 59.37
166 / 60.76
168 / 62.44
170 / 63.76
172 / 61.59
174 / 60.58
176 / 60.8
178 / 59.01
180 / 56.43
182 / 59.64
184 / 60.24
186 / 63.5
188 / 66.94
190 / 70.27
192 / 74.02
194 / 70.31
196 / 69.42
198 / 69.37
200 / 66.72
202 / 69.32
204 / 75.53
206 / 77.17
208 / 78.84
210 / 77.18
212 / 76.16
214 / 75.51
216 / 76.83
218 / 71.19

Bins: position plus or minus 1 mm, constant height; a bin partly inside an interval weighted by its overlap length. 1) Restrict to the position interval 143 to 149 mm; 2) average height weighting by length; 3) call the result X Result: 61.4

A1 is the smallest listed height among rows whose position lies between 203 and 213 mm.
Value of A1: 75.53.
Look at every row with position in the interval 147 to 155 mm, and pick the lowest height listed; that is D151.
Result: 57.9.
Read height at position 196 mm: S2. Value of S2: 69.42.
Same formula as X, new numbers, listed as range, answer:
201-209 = 75.2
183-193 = 67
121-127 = 58.4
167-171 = 63.1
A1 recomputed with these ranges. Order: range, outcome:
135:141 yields 59.77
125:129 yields 57.66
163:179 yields 59.01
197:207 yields 66.72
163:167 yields 59.37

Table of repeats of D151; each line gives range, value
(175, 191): 56.43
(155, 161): 59.25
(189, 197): 69.42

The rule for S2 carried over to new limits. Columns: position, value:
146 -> 62.26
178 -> 59.01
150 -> 60.27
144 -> 60.58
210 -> 77.18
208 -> 78.84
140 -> 59.86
